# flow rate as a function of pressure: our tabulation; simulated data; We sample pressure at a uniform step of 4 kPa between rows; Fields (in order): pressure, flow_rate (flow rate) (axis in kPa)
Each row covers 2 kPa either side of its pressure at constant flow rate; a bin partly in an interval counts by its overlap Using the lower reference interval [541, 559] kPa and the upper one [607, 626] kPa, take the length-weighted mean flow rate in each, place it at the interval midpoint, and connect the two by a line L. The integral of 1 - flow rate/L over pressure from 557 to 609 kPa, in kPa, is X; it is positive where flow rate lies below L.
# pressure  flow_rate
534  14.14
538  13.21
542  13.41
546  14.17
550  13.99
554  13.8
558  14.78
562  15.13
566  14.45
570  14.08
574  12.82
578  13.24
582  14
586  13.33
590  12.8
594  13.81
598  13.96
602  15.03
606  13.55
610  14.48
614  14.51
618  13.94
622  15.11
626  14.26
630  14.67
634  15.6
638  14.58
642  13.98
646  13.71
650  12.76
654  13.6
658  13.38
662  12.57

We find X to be 1.13 kPa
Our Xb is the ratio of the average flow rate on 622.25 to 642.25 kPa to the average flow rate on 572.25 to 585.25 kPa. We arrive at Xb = 1.1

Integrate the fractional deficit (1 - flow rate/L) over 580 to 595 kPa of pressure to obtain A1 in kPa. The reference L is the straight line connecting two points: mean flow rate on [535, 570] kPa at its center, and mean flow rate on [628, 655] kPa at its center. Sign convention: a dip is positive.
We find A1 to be 0.7 kPa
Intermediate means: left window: 14.1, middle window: 13.5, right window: 14.1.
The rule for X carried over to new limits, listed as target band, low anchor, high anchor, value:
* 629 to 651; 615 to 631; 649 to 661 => -0.7 kPa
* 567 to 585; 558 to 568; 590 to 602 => 1.1 kPa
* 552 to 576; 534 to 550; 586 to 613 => -0.7 kPa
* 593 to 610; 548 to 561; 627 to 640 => 0.6 kPa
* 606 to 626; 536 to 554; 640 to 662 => -1.3 kPa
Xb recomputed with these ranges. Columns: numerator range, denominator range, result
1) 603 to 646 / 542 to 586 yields 1.03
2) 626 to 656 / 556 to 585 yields 1.01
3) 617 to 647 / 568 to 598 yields 1.08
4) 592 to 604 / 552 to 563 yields 0.98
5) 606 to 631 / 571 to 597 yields 1.08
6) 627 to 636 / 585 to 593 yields 1.15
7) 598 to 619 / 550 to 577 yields 1.01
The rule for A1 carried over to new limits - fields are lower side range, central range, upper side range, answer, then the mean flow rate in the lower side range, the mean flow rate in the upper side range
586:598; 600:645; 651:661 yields -3.8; 13.4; 13.3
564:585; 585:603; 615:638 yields 0.4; 13.7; 14.7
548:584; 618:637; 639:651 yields -1.5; 14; 13.6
